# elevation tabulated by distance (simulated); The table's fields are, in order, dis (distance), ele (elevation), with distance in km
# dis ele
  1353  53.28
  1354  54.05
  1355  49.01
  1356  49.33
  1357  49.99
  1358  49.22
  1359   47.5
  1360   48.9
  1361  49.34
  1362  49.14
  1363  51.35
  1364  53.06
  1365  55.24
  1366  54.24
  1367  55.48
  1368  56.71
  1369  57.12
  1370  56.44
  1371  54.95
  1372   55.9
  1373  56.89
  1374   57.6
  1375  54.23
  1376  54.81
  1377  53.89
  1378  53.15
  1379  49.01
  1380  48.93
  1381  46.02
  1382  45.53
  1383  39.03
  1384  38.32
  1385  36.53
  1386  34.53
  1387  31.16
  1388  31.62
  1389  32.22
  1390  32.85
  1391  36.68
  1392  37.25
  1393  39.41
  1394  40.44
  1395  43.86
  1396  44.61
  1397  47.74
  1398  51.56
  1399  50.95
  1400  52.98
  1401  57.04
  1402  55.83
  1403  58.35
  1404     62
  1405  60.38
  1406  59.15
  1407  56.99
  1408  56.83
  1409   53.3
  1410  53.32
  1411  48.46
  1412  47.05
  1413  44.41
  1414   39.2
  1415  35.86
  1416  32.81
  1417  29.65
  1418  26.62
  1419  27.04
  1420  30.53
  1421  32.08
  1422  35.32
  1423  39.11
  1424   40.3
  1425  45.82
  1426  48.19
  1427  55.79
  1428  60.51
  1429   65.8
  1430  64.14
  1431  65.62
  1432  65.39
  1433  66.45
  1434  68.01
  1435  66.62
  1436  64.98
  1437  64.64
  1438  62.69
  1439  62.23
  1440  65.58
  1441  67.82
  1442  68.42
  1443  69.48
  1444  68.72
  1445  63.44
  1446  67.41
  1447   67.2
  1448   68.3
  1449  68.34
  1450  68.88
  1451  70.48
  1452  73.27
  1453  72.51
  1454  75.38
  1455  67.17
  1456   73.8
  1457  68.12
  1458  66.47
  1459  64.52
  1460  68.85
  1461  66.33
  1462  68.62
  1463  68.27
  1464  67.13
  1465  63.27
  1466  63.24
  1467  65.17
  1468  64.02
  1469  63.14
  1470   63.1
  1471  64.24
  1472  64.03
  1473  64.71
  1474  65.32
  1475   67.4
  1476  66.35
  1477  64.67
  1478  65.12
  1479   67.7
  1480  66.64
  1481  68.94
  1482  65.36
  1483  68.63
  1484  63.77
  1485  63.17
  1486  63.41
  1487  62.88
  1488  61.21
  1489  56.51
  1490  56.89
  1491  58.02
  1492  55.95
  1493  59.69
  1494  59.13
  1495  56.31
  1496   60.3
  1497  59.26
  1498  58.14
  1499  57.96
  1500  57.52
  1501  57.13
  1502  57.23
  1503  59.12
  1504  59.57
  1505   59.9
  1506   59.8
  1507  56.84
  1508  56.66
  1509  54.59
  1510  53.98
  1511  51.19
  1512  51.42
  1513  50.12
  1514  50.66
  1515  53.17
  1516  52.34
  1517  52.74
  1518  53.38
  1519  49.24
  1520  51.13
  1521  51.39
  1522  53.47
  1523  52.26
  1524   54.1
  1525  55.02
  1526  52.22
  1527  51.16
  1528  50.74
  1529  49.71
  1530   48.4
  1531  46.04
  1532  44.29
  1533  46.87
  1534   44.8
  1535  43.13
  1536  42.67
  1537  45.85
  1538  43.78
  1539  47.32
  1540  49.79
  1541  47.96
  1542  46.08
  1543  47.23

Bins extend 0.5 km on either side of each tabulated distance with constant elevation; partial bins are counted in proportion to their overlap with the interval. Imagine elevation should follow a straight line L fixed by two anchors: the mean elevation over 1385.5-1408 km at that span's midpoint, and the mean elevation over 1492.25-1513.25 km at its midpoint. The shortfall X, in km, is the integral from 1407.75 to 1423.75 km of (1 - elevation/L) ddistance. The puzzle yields 3.0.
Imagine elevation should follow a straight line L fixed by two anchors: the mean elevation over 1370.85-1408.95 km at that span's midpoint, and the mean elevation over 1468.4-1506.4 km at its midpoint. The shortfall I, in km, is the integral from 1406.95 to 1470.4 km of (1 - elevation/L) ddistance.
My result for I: -4.0 km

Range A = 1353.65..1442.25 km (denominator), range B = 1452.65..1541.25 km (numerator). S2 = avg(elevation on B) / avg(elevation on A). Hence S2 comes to 1.17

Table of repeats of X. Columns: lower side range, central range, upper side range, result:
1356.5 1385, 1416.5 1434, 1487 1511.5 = 2.11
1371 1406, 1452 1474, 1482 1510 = -4.52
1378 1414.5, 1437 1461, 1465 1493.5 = -4.55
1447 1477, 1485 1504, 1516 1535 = -0.11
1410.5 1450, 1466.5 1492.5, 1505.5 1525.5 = -4.87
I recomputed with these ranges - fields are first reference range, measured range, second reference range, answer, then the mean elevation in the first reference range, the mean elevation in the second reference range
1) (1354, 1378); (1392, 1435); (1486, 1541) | 3.3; 53.1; 53.4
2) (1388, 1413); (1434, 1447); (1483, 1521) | -3.6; 48.7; 56.9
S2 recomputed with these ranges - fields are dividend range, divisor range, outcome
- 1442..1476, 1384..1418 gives 1.50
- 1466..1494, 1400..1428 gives 1.38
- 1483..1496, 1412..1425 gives 1.70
